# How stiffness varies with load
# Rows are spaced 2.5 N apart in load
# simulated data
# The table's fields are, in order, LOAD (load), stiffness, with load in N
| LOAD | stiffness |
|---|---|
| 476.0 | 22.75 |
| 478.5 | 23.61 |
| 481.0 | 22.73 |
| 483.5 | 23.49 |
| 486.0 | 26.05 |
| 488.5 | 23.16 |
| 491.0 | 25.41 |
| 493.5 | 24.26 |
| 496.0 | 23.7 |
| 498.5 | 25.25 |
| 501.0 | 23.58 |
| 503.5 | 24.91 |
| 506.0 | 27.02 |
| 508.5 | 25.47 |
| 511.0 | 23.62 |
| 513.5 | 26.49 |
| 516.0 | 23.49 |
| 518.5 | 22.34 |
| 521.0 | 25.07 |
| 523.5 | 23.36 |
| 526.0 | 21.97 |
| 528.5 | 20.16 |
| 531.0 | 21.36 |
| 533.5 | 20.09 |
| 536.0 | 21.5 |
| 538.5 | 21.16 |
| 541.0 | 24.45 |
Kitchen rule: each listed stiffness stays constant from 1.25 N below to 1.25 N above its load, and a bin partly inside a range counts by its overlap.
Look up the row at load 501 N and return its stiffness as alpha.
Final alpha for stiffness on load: 23.58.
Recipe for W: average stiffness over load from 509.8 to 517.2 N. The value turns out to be 24.5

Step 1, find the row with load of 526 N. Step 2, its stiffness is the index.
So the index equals 21.97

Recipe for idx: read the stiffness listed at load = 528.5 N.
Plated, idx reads 20.16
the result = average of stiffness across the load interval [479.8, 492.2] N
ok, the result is 24.2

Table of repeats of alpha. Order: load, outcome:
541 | 24.45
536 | 21.5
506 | 27.02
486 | 26.05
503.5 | 24.91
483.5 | 23.49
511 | 23.62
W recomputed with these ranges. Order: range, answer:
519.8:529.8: 22.6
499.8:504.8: 24.3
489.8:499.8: 24.6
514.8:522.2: 23.6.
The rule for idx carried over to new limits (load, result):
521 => 25.07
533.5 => 20.09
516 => 23.49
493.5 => 24.26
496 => 23.7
